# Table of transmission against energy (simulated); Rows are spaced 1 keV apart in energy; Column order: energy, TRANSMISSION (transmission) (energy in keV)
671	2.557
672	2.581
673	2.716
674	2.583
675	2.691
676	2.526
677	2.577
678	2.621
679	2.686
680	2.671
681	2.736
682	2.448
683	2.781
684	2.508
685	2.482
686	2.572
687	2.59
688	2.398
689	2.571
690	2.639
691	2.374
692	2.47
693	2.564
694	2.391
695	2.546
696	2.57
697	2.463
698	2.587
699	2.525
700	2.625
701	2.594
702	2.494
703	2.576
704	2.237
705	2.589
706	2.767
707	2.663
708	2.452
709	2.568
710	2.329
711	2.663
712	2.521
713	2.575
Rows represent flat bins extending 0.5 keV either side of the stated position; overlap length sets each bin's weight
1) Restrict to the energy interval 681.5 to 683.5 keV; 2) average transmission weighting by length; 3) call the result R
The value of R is 2.61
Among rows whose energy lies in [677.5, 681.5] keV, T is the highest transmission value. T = 2.736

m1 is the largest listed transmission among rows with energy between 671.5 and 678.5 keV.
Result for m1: 2.716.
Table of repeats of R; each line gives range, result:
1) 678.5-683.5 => 2.66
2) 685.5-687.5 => 2.58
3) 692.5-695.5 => 2.5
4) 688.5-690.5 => 2.6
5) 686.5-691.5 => 2.51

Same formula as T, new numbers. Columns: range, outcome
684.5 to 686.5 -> 2.572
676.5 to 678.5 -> 2.621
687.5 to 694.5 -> 2.639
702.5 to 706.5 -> 2.767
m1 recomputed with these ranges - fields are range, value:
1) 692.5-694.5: 2.564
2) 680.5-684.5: 2.781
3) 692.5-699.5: 2.587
